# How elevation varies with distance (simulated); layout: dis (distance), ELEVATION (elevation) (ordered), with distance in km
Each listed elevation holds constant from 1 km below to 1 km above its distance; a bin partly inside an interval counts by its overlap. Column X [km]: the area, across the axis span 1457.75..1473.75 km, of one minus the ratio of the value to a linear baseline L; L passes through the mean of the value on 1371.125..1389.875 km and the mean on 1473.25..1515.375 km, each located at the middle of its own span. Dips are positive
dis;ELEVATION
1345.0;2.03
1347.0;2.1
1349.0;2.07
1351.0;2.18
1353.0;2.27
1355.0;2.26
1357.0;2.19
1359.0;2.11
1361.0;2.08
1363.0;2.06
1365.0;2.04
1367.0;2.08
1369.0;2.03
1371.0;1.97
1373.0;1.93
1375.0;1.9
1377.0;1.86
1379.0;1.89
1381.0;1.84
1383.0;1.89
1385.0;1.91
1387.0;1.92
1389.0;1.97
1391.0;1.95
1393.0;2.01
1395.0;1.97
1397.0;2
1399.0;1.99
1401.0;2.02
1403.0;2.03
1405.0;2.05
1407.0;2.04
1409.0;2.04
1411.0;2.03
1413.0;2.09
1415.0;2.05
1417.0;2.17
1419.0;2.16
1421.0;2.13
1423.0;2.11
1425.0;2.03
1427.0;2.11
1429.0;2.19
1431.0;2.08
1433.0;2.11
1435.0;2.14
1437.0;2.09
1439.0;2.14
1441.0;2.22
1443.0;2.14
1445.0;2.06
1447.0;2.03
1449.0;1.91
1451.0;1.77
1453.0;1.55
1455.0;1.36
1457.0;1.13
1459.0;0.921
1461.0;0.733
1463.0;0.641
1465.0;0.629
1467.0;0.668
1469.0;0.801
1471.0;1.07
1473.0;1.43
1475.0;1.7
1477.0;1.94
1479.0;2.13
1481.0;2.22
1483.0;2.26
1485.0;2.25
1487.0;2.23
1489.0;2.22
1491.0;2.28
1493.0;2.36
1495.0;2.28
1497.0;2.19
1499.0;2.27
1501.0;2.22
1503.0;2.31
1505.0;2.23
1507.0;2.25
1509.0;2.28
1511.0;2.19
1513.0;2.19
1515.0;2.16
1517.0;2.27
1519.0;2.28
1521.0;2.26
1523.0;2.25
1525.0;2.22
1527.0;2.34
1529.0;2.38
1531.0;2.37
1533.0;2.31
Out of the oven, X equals 9.5 km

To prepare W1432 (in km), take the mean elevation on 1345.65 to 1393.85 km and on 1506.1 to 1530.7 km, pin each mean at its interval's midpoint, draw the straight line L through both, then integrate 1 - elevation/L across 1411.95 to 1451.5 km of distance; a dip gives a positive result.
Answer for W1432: 0.6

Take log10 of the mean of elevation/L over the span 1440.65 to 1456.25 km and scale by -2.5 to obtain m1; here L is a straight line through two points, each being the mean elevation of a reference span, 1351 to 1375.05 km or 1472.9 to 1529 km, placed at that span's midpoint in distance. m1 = 0.16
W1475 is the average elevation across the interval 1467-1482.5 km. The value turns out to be 1.57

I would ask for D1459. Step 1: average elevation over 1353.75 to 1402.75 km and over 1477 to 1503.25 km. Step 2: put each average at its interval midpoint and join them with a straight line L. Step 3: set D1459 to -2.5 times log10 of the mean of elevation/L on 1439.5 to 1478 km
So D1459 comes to 0.46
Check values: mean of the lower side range 2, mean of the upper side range 2.23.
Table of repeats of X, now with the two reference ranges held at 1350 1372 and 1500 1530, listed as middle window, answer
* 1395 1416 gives 1.2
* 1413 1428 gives 0.4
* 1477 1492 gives 0.1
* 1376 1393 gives 1.8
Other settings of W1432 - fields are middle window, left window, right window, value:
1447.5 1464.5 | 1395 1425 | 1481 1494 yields 7.2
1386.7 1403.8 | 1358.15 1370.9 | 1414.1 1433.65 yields 0.8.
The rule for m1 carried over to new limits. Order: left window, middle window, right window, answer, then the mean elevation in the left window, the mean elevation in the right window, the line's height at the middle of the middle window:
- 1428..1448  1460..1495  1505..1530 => 0.316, 2.12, 2.25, 2.19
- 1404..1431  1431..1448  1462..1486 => -0.144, 2.09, 1.48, 1.85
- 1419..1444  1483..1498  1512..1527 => -0.027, 2.13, 2.24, 2.2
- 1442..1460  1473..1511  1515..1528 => -0.090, 1.65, 2.26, 2.01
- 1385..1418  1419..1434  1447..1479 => -0.228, 2.02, 1.27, 1.71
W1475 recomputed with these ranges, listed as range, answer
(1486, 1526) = 2.25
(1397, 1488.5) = 1.82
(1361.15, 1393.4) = 1.96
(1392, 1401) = 2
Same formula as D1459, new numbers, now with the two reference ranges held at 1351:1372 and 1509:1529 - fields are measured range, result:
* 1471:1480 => 0.27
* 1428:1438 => 0.03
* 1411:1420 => 0.03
